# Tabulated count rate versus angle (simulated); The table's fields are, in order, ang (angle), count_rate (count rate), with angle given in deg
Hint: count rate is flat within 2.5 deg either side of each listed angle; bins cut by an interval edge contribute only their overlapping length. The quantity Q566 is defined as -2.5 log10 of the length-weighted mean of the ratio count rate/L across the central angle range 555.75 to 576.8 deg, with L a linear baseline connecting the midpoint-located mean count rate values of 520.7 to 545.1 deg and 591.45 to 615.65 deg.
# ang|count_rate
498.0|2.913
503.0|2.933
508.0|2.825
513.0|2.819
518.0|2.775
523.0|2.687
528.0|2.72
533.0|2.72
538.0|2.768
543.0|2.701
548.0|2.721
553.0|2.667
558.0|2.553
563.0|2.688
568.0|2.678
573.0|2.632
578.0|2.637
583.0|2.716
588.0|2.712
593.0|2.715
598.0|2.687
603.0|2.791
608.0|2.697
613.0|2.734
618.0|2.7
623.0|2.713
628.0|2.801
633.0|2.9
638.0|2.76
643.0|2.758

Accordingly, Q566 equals 0.03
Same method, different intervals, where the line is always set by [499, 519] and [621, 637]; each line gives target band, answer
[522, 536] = 0.05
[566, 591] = 0.06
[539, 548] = 0.05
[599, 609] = 0.03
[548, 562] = 0.08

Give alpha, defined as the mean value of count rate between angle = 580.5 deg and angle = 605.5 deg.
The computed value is 2.72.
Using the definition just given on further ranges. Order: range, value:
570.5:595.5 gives 2.68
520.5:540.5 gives 2.72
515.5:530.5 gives 2.73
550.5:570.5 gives 2.65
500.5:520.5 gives 2.84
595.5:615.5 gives 2.73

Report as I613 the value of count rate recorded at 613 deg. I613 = 2.734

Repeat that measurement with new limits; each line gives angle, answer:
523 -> 2.687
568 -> 2.678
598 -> 2.687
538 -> 2.768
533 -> 2.72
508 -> 2.825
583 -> 2.716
